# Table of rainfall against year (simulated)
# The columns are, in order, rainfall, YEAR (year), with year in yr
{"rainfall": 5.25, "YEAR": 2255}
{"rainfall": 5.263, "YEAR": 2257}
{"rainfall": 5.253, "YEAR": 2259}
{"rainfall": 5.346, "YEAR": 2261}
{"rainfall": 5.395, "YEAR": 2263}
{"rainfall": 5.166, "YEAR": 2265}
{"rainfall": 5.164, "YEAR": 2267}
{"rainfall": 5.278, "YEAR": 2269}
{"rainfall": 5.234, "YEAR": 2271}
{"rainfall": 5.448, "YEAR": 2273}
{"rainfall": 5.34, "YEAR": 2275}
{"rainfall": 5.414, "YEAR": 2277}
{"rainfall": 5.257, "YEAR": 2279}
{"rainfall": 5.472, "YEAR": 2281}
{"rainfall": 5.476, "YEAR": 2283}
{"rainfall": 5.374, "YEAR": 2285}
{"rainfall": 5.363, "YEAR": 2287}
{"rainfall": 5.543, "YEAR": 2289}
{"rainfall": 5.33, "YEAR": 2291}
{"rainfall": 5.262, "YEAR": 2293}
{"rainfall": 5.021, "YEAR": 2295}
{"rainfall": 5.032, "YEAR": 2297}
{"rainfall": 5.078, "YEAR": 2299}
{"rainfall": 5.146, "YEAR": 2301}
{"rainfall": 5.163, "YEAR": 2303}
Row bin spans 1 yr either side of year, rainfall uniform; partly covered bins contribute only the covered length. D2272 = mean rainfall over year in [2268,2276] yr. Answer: 5.32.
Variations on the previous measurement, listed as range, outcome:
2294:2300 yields 5.04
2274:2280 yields 5.34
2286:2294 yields 5.37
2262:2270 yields 5.25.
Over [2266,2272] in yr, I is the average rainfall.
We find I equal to 5.23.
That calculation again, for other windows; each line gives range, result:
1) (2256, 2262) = 5.29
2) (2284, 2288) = 5.37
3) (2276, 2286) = 5.4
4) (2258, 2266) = 5.29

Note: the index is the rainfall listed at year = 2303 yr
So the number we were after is 5.163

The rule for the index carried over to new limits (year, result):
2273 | 5.448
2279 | 5.257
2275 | 5.34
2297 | 5.032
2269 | 5.278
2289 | 5.543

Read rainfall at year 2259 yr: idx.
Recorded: 5.253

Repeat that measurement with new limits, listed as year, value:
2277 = 5.414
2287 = 5.363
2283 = 5.476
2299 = 5.078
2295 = 5.021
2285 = 5.374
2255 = 5.25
